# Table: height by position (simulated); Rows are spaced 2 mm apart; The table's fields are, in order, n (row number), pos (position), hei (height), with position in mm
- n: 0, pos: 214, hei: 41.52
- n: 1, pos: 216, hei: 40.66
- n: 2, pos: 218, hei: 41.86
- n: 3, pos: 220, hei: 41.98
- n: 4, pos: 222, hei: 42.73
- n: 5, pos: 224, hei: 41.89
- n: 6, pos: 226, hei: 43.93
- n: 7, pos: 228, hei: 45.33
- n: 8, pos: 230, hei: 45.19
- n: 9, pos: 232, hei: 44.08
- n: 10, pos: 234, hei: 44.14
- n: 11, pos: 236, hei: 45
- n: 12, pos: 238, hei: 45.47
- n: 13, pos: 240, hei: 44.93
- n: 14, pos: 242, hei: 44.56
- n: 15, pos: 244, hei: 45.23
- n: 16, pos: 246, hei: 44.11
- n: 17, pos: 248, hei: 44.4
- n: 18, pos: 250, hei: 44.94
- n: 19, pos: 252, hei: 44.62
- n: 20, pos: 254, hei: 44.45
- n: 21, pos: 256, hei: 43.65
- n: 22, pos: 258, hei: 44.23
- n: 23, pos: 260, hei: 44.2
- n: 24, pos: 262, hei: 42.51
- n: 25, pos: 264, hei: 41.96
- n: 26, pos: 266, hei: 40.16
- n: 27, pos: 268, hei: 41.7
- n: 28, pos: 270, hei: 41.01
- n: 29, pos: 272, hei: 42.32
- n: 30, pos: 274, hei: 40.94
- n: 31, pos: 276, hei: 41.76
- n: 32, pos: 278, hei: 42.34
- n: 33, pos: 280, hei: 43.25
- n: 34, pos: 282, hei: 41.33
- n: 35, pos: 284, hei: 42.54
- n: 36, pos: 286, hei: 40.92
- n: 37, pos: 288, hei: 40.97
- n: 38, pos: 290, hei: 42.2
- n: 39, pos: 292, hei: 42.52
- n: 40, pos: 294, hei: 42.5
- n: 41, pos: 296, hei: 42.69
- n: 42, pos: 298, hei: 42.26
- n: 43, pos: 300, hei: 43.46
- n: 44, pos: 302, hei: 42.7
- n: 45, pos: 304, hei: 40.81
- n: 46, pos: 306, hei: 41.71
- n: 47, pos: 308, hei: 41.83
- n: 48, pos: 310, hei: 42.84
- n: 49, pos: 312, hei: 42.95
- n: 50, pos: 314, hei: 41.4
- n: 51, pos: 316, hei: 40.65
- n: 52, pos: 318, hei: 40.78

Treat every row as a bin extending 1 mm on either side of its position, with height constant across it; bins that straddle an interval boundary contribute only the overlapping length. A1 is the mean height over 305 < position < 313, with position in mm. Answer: 42.3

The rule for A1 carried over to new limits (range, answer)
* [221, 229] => 43.5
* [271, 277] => 41.7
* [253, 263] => 43.8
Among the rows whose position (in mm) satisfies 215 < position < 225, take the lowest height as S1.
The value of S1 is 40.66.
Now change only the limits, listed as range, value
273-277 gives 40.94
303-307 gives 40.81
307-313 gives 41.83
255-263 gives 42.51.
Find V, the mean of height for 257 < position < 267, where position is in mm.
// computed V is 42.6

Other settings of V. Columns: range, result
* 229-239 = 44.8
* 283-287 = 41.7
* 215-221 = 41.5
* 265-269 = 40.9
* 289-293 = 42.4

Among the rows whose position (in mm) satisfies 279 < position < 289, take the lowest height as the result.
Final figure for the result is 40.92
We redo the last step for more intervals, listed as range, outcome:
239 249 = 44.11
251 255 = 44.45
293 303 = 42.26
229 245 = 44.08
